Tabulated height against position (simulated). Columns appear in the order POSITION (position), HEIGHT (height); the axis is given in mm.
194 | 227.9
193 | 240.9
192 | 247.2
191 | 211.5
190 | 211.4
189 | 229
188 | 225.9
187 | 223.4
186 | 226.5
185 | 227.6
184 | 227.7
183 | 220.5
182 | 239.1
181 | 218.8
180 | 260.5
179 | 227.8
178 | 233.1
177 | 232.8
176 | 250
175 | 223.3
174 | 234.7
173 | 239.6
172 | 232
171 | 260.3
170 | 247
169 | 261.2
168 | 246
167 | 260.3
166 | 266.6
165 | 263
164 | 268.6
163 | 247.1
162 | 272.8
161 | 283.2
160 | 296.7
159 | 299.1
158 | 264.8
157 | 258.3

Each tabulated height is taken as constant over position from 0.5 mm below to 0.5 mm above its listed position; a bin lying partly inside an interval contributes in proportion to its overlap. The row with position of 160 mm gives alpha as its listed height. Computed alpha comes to 296.7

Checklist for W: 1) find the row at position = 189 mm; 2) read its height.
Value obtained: 229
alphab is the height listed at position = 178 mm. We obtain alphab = 233.1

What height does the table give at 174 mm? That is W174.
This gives 234.7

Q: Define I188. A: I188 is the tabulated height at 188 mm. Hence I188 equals 225.9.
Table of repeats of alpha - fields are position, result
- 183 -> 220.5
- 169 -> 261.2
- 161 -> 283.2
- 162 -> 272.8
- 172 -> 232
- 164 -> 268.6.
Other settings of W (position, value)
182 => 239.1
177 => 232.8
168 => 246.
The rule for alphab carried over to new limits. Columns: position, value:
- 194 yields 227.9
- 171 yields 260.3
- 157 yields 258.3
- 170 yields 247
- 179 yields 227.8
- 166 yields 266.6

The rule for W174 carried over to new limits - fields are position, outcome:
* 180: 260.5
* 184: 227.7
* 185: 227.6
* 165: 263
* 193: 240.9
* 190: 211.4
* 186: 226.5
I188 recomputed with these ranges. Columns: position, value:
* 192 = 247.2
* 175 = 223.3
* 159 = 299.1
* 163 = 247.1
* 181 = 218.8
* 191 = 211.5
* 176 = 250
